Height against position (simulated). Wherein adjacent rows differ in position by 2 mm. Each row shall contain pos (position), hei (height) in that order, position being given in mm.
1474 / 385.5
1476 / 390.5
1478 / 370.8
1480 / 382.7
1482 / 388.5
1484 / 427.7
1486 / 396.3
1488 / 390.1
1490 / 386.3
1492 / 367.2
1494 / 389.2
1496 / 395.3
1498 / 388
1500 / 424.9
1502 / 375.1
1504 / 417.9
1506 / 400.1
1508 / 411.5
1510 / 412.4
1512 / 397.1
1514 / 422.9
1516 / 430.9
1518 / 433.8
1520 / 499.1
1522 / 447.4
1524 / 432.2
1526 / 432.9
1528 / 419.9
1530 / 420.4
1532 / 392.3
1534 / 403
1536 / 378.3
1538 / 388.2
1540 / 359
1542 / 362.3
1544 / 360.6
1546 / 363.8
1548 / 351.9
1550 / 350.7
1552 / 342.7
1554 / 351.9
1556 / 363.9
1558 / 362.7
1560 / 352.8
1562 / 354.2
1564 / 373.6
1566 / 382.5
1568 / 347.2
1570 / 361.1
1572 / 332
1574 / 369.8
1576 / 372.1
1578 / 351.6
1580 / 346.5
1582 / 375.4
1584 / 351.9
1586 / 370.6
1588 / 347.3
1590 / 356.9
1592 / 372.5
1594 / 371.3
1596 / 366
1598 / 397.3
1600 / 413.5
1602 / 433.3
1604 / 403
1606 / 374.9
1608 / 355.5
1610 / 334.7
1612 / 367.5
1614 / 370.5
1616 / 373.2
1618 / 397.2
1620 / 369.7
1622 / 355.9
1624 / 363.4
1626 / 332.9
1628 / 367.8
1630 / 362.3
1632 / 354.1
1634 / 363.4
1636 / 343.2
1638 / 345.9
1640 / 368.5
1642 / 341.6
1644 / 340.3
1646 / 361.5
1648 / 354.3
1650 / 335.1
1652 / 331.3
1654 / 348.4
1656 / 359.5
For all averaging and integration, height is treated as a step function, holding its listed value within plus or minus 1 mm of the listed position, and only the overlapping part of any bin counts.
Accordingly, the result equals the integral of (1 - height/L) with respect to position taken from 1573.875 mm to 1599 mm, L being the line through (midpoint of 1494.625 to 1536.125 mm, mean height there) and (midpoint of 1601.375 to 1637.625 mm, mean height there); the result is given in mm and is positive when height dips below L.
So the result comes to 1.14 mm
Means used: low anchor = 417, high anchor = 367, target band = 365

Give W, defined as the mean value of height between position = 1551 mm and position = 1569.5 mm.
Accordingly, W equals 359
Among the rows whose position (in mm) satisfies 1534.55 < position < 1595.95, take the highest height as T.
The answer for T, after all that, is 388.2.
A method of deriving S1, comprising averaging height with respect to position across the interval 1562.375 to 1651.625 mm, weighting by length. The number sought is 364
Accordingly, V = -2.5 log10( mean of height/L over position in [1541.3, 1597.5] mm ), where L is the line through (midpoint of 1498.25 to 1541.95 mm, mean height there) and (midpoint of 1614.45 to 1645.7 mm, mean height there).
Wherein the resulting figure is 0.08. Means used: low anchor 413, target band 360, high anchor 359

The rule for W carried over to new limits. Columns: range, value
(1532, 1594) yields 363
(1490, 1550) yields 402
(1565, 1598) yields 362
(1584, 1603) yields 379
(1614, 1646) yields 359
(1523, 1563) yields 377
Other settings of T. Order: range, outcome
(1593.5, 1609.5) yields 433.3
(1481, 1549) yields 499.1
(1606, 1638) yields 397.2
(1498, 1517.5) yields 430.9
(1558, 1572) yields 382.5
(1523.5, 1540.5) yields 432.9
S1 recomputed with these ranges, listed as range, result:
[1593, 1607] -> 394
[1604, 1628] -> 365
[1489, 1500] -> 389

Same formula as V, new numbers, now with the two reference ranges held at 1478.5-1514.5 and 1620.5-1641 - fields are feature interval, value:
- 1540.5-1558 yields 0.07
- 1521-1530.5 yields -0.11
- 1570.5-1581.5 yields 0.05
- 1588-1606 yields -0.06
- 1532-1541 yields 0.01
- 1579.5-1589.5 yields 0.03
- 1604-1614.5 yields 0.00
